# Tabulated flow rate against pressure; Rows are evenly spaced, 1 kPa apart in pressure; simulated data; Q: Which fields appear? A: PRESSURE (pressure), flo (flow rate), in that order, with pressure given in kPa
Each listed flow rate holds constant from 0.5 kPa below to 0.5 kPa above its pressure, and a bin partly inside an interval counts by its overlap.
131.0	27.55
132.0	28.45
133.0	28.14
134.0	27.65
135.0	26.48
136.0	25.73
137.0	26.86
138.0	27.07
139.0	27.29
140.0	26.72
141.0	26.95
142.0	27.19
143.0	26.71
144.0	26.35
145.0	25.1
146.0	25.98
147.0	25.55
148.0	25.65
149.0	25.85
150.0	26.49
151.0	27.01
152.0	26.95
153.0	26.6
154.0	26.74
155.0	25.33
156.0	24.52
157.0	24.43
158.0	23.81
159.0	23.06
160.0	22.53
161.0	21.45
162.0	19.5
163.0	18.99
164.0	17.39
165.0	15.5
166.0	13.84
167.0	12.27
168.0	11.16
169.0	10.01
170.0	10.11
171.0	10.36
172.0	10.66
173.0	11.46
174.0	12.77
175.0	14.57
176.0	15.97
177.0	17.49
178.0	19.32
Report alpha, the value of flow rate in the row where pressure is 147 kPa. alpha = 25.55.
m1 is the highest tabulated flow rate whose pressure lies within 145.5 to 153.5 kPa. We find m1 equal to 27.01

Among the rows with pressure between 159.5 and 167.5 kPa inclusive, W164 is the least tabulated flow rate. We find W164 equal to 12.27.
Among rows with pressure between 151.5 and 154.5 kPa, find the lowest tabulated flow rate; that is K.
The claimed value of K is 26.6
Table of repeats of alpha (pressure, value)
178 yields 19.32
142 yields 27.19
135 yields 26.48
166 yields 13.84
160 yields 22.53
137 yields 26.86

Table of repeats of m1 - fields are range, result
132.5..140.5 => 28.14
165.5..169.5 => 13.84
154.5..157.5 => 25.33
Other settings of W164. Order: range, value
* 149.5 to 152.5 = 26.49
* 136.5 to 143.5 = 26.71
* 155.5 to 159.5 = 23.06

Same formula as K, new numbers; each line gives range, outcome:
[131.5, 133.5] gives 28.14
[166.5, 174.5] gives 10.01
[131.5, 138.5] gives 25.73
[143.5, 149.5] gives 25.1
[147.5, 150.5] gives 25.65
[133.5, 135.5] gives 26.48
